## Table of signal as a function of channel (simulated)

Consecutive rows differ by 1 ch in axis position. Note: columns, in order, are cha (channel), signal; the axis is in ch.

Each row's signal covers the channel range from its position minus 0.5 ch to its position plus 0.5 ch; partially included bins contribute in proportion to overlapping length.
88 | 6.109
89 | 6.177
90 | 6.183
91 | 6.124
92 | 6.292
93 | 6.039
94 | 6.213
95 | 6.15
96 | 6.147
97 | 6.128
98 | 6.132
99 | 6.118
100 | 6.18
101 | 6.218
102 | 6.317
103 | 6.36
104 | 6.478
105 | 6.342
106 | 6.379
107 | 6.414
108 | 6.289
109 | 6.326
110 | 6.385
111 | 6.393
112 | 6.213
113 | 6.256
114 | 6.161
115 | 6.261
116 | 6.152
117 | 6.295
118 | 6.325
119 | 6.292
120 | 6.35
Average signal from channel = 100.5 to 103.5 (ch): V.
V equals 6.3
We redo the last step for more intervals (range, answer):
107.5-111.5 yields 6.35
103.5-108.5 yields 6.38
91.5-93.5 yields 6.17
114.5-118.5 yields 6.26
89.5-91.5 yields 6.15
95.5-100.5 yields 6.14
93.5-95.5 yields 6.18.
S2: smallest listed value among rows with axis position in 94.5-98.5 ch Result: 6.128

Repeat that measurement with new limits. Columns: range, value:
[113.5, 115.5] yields 6.161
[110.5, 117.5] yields 6.152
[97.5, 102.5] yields 6.118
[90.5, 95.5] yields 6.039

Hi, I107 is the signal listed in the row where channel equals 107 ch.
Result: 6.414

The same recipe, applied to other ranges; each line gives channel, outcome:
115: 6.261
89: 6.177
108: 6.289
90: 6.183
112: 6.213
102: 6.317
